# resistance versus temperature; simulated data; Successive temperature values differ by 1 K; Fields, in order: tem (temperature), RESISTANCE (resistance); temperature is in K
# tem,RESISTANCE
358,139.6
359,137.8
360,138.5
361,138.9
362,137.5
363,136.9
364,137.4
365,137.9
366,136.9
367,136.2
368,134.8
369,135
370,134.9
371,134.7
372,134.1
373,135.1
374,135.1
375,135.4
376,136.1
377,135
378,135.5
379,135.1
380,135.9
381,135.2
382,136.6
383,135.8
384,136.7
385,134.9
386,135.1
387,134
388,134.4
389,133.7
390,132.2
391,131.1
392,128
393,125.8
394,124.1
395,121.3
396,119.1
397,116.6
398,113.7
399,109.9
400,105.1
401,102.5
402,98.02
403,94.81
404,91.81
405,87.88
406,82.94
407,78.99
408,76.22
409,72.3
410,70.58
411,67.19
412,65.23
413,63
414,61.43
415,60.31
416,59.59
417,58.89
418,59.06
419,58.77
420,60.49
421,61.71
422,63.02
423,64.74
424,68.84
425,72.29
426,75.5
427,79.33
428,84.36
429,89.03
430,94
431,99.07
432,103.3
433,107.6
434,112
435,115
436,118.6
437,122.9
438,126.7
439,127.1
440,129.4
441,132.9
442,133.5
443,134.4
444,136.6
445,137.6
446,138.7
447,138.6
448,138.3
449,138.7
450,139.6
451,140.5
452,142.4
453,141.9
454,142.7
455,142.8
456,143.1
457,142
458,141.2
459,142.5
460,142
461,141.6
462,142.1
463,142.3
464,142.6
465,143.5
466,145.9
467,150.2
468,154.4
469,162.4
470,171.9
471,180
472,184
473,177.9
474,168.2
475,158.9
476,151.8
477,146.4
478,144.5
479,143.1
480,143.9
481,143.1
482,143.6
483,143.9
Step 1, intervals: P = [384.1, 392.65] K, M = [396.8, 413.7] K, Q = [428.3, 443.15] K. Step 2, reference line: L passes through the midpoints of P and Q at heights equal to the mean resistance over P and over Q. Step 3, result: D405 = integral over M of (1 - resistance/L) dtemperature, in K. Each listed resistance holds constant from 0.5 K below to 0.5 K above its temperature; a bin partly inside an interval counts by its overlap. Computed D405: 5.3 K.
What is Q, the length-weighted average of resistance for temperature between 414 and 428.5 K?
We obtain 66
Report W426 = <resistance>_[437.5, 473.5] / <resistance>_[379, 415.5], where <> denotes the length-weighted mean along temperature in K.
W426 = 1.35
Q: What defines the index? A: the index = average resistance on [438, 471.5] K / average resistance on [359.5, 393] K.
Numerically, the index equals 1.1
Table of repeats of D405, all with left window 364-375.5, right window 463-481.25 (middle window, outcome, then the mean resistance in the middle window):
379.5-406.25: 3.77 K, 120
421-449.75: 7.63 K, 109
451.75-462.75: 0.78 K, 142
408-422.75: 8.28 K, 63.4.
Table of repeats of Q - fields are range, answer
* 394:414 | 91.5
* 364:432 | 105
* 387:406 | 115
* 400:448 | 92.9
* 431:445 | 123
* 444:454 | 140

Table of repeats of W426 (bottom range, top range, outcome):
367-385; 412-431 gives 0.51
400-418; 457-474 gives 2.02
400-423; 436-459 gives 1.87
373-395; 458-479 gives 1.16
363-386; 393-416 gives 0.67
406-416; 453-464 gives 2.07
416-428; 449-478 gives 2.27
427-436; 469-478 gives 1.65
